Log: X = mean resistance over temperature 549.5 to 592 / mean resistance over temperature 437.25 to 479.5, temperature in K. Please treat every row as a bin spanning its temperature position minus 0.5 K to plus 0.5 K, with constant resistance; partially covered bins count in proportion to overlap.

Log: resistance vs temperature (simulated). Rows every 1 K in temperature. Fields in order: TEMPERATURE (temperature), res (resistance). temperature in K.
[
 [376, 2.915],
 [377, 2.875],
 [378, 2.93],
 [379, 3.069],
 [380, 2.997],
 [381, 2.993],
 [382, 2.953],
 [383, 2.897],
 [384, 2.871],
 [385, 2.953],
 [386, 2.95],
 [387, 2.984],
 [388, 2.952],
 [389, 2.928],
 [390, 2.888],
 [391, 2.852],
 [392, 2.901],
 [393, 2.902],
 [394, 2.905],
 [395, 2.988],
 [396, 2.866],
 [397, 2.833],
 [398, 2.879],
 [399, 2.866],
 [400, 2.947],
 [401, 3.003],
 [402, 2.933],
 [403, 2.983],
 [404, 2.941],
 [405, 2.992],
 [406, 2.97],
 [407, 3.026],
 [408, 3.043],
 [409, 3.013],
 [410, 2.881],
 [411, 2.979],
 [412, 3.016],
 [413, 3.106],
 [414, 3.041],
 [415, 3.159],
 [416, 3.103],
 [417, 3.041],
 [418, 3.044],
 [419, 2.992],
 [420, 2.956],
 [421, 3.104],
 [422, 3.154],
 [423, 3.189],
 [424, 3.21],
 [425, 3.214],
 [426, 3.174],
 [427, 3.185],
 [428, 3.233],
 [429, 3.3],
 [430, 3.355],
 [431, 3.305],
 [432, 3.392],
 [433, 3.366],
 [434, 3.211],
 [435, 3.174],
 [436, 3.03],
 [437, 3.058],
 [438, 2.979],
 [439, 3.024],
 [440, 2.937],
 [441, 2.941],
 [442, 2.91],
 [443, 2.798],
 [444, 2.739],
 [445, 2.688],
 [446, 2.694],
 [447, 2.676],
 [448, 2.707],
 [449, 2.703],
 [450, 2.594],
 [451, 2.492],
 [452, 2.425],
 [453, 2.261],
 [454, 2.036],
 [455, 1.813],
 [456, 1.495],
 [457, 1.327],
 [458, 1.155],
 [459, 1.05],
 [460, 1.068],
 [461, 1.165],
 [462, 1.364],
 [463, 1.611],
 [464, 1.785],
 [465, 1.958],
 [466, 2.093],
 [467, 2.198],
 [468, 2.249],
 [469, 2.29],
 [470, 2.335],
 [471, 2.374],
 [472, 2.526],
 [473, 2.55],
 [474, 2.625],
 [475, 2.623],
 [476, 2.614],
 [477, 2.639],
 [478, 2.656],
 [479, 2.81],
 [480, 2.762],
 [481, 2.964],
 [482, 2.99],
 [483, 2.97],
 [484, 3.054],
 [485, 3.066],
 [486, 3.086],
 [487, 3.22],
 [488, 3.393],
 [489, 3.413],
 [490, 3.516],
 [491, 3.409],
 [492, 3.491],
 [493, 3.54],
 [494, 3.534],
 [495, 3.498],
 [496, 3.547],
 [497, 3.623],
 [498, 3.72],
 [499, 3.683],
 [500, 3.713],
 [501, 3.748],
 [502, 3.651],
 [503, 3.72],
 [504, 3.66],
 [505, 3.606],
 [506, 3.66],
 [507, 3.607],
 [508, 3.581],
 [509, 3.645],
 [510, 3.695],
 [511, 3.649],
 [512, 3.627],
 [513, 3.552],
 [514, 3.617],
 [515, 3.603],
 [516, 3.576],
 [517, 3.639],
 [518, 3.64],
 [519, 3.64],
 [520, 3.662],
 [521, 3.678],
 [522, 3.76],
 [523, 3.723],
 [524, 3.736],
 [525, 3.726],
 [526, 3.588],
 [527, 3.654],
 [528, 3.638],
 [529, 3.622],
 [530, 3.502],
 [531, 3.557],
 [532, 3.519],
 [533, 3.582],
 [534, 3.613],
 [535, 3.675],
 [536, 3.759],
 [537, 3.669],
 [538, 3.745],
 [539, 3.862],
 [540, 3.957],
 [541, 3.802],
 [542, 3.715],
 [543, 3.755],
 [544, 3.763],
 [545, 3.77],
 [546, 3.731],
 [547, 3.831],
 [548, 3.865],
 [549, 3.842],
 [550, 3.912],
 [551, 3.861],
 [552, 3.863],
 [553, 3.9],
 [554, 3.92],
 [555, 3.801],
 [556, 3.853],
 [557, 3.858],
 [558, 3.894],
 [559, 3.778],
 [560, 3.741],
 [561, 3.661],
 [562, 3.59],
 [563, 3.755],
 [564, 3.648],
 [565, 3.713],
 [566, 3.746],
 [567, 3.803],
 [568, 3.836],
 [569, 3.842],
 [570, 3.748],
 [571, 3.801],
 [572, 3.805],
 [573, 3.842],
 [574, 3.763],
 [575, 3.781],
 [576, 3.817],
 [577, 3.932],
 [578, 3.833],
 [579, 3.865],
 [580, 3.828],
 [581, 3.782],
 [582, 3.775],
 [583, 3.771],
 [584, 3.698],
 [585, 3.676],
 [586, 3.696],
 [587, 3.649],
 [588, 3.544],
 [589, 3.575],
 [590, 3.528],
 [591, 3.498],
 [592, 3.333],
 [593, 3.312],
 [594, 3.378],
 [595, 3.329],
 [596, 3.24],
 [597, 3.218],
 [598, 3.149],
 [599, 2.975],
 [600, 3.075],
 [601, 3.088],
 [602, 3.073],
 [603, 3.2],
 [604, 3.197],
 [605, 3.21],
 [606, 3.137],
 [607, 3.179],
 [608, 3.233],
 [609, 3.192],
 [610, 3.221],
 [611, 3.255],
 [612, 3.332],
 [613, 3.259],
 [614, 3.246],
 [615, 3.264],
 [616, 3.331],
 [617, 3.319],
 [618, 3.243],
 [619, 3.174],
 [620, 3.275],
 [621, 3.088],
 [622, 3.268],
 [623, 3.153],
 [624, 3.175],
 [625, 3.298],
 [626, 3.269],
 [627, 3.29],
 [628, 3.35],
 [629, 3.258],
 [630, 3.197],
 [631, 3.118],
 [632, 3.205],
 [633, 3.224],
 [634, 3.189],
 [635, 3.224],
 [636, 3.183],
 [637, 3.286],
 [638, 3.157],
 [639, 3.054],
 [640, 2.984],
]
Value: 1.64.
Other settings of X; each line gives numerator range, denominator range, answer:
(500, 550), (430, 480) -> 1.52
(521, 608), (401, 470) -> 1.36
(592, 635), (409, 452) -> 1.07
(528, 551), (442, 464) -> 1.82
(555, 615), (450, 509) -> 1.29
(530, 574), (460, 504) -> 1.31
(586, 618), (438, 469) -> 1.51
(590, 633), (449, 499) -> 1.26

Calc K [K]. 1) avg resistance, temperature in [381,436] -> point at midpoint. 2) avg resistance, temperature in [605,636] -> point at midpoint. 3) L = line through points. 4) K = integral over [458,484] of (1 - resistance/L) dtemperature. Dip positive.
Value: 7.2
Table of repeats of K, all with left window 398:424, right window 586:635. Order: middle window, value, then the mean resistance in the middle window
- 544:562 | -3.55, 3.82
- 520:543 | -3.79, 3.69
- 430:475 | 9.74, 2.4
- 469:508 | -0.97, 3.19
